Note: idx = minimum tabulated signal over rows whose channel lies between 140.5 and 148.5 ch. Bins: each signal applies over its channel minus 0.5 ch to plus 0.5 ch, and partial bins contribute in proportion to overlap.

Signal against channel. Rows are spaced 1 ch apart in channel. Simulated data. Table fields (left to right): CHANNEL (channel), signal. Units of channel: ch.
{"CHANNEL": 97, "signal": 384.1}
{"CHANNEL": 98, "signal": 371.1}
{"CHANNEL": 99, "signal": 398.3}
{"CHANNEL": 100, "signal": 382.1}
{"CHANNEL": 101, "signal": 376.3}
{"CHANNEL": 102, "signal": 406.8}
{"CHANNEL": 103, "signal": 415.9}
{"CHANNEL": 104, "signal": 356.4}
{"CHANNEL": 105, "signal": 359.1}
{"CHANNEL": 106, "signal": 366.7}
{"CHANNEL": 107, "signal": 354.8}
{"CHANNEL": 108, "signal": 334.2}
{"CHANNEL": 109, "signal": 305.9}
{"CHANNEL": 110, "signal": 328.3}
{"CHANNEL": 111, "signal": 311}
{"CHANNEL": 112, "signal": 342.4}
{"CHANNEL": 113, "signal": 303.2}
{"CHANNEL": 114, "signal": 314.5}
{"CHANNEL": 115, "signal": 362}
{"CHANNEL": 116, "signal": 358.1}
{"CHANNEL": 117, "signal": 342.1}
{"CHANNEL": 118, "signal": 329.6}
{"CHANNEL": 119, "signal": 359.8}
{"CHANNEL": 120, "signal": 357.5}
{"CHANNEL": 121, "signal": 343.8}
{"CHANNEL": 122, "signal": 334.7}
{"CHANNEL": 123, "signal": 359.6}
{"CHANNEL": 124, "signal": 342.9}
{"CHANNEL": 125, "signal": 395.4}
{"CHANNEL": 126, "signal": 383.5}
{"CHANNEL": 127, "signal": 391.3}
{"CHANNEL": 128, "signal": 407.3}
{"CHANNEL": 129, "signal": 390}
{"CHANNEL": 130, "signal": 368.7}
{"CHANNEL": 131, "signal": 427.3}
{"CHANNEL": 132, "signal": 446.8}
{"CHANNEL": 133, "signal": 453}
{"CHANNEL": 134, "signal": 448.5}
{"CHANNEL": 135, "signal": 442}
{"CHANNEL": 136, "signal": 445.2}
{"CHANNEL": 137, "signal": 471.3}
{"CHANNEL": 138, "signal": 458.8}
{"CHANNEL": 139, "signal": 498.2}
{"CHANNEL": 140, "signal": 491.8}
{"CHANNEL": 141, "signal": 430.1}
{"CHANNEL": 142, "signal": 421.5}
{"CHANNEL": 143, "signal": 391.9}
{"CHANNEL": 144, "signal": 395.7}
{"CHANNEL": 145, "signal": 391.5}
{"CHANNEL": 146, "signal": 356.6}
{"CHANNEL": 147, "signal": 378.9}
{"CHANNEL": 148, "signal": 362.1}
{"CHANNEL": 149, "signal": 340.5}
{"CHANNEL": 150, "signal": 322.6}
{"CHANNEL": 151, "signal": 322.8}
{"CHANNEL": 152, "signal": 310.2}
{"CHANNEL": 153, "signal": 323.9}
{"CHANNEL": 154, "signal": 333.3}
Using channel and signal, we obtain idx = 356.6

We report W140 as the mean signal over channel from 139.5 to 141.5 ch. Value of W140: 461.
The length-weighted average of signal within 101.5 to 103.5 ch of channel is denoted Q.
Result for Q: 411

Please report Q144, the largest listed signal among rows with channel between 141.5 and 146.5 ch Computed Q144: 421.5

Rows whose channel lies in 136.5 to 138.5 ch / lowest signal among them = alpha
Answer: 458.8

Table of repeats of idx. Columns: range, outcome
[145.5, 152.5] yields 310.2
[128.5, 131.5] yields 368.7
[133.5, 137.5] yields 442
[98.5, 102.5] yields 376.3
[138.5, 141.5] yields 430.1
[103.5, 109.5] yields 305.9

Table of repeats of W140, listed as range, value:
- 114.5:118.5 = 348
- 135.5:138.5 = 458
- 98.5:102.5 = 391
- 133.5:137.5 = 452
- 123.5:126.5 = 374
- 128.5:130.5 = 379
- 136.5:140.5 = 480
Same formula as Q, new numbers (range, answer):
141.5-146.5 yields 391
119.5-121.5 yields 351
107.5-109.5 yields 320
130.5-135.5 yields 444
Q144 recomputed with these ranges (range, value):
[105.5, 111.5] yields 366.7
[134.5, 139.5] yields 498.2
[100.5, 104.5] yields 415.9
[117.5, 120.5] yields 359.8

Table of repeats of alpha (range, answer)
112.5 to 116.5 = 303.2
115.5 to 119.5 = 329.6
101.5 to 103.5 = 406.8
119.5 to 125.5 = 334.7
